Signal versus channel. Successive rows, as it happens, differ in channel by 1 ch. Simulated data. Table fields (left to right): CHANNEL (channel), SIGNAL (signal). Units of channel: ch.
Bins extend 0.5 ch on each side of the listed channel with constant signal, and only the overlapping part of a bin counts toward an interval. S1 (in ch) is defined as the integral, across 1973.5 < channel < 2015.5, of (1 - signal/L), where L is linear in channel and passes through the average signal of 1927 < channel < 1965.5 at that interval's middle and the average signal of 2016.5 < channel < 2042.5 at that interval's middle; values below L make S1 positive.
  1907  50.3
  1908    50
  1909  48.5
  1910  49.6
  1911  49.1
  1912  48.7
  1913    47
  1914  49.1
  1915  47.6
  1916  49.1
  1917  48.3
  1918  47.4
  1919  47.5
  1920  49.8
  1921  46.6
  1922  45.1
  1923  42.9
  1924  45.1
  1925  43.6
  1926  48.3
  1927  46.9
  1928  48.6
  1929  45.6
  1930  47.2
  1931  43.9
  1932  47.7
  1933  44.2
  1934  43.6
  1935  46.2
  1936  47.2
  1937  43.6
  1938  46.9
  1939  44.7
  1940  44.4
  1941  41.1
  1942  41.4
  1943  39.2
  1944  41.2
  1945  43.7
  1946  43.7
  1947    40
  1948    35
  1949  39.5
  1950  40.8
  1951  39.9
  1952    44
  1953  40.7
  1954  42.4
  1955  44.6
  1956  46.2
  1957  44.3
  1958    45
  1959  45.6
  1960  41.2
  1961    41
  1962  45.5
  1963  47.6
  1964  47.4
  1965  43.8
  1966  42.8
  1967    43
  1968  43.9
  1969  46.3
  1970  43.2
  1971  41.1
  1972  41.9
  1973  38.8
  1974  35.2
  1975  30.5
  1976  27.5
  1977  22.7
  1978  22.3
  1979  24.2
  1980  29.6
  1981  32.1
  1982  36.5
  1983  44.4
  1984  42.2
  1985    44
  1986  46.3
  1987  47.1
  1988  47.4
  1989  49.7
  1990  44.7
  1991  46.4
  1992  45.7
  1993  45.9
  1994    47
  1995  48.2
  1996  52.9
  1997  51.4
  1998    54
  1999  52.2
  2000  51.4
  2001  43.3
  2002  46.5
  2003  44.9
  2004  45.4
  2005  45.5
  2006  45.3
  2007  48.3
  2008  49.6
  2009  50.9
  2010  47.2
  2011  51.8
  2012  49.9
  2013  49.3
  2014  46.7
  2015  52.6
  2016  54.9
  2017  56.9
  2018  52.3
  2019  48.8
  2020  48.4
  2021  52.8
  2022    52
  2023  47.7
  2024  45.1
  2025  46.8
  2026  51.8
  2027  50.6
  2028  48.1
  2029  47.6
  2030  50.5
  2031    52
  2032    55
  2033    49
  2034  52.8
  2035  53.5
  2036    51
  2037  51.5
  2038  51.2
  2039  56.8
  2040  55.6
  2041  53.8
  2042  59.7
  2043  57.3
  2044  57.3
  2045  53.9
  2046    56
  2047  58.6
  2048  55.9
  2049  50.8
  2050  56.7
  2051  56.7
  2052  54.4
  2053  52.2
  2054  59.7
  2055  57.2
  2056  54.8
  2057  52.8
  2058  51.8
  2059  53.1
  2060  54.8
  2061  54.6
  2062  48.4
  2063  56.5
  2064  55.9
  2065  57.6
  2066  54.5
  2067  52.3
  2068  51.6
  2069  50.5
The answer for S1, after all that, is 4.0 ch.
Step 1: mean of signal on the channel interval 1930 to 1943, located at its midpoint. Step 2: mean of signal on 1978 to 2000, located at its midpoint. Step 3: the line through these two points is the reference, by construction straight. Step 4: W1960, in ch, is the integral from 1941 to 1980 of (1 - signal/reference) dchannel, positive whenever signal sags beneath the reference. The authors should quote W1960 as 3.71 ch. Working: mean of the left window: 44.5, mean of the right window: 44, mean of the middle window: 40.1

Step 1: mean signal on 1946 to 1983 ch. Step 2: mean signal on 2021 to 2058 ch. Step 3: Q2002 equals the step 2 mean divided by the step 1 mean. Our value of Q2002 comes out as 1.3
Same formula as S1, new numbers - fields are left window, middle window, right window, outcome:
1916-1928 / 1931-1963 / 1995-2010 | 2.8 ch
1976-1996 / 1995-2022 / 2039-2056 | -2.2 ch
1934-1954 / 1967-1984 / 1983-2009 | 3.7 ch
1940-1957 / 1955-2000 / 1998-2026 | 2.7 ch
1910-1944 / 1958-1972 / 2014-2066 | 1.3 ch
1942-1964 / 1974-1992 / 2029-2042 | 3.4 ch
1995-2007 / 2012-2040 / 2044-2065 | 0.2 ch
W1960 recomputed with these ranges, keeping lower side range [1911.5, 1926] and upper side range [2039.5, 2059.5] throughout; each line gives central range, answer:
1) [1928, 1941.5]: 0.8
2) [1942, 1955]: 2.1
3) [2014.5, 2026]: 0.6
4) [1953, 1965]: 1.3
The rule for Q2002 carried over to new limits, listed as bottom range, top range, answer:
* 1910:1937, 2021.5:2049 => 1.12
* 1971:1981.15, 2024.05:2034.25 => 1.62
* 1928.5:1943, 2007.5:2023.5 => 1.14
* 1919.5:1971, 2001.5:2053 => 1.17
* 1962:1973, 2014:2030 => 1.15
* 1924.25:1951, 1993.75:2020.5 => 1.13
